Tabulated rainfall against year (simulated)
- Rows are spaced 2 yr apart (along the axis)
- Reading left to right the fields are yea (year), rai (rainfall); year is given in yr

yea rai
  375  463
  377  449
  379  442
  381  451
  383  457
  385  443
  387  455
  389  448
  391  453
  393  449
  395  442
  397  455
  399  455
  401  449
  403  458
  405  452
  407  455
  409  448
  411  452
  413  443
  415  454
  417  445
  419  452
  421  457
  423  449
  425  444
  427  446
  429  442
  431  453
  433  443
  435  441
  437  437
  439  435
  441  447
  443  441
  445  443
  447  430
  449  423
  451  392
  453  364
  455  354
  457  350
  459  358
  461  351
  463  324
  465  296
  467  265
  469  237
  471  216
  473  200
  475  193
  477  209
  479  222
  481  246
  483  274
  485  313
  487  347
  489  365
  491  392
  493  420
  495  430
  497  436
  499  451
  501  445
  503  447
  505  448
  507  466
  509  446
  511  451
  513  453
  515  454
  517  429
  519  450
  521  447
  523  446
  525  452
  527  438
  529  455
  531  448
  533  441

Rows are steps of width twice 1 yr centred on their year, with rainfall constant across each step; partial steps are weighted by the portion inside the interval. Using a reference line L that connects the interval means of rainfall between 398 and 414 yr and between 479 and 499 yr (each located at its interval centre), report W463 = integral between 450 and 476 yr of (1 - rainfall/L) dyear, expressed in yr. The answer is 5.9 yr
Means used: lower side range 452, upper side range 356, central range 300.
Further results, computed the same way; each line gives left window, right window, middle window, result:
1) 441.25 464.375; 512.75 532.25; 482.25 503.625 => 1.4 yr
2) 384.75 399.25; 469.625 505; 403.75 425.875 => -1.5 yr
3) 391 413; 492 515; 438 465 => 3.5 yr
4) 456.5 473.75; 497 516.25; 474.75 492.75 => 3.5 yr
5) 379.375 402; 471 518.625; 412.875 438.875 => -1.4 yr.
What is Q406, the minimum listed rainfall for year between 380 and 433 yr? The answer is 442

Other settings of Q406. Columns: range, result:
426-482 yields 193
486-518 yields 347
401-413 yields 443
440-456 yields 354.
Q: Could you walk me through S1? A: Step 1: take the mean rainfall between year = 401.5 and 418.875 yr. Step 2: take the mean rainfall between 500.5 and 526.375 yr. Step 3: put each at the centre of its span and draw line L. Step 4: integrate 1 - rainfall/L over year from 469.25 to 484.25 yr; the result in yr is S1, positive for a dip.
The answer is 7.5 yr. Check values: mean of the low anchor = 451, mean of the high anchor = 449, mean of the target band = 225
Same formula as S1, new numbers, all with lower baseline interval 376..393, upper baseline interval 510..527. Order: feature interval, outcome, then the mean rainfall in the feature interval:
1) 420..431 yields 0.0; 448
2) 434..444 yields 0.2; 440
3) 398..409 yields -0.1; 453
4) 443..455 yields 1.1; 408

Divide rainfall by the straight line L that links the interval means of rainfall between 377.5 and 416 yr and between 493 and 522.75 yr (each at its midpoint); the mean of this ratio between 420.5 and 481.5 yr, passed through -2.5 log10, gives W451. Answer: 0.23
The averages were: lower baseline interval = 451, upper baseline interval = 446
